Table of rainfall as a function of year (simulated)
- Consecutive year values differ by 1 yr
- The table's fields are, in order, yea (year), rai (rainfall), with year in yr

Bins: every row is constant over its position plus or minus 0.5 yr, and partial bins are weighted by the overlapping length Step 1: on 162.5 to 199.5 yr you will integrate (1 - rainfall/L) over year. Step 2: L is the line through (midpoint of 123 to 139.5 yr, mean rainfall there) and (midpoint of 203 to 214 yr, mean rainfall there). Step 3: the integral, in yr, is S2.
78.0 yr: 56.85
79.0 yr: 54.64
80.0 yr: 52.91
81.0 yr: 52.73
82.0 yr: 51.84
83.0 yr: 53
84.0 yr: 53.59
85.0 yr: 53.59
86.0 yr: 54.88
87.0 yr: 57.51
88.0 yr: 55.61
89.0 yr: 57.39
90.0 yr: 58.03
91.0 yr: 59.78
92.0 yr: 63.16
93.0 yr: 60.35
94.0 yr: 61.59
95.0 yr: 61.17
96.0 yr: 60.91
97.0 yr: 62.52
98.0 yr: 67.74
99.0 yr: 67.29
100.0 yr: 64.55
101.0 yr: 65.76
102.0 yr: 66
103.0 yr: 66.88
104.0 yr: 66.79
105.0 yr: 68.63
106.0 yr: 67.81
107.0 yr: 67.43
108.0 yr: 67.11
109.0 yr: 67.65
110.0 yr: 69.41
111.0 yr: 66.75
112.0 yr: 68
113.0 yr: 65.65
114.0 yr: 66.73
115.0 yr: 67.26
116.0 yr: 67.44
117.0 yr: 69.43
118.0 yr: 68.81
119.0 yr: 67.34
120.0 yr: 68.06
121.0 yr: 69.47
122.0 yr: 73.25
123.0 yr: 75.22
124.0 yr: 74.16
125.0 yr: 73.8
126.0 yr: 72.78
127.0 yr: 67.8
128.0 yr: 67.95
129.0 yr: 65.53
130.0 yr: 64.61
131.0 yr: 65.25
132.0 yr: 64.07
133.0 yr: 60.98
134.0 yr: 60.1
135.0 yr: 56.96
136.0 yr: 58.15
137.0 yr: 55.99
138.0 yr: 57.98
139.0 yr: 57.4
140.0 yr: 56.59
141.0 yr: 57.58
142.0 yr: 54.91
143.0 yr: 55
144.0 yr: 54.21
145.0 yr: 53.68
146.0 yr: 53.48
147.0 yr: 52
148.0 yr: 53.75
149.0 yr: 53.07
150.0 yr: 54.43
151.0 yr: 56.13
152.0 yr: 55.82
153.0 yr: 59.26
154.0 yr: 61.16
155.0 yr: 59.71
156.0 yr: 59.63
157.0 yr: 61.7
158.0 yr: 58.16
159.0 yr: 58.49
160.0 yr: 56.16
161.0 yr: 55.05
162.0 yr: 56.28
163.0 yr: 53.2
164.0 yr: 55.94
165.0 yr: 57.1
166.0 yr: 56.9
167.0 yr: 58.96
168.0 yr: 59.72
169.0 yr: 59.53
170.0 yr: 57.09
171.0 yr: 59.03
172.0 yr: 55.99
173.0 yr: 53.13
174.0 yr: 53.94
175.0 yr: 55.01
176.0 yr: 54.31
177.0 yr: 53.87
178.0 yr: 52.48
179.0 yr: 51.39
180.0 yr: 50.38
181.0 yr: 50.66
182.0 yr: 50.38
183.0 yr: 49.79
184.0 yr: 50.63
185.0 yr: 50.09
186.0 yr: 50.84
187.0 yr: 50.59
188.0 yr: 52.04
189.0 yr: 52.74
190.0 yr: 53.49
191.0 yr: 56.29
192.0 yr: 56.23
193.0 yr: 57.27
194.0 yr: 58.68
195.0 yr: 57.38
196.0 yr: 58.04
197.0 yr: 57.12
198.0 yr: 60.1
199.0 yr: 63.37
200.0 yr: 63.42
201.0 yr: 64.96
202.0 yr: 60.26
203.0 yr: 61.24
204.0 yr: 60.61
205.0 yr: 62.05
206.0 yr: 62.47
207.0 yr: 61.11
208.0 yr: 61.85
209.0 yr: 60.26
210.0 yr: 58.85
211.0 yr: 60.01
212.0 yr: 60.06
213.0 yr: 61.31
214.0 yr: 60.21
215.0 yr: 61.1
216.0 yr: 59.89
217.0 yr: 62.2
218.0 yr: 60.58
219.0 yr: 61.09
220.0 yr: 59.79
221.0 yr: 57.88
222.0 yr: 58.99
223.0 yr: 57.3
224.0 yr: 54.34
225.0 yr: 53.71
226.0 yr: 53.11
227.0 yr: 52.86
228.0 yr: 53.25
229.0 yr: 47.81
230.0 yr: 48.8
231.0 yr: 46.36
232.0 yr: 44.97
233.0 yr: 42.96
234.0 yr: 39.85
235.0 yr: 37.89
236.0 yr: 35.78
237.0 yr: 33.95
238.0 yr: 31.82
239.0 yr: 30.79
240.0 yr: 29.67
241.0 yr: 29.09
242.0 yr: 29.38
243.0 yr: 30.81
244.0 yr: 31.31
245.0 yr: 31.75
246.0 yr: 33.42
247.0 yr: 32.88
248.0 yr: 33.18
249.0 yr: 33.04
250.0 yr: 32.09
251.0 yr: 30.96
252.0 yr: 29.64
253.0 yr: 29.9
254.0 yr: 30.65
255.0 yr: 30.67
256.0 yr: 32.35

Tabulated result 4.2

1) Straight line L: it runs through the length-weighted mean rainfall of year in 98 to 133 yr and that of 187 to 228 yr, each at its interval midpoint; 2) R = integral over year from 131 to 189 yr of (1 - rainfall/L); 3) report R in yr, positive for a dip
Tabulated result 7.1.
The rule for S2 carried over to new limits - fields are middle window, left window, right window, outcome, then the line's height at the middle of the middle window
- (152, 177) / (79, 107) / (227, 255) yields -4.4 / 48.6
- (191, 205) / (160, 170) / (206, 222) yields -0.1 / 59.3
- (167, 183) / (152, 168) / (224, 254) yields -0.1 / 54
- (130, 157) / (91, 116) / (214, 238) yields 1.6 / 60.9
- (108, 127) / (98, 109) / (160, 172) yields -1.4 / 64.7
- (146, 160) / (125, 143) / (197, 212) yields 1.0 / 61.5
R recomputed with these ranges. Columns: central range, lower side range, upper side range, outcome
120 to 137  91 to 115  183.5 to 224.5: -0.7 yr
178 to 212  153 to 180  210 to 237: -1.2 yr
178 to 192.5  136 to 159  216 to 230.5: 1.1 yr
